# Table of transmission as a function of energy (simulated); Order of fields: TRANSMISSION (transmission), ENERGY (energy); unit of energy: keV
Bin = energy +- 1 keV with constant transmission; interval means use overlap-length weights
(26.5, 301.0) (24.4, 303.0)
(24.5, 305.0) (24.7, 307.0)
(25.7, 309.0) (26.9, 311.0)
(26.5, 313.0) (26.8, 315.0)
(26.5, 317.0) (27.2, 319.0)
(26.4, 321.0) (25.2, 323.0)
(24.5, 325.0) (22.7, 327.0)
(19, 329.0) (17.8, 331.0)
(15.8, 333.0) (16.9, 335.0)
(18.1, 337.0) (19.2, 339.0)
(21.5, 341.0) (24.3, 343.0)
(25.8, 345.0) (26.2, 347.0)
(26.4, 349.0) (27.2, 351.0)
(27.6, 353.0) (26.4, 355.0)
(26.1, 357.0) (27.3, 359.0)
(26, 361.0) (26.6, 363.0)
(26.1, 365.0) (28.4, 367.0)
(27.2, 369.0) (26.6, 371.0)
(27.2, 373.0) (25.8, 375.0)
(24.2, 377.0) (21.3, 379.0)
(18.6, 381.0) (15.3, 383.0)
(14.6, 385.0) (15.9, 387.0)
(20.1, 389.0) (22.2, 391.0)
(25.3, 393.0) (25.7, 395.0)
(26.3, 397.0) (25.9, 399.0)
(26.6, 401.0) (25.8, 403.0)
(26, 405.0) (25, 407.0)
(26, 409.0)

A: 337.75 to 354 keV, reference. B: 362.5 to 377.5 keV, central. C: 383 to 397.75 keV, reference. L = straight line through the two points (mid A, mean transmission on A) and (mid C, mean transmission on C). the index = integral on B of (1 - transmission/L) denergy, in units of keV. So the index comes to -2.6 keV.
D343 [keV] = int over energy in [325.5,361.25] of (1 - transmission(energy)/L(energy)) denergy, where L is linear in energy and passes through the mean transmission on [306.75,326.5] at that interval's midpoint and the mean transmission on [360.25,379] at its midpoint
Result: 4.3 keV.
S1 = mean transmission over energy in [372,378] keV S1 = 25.7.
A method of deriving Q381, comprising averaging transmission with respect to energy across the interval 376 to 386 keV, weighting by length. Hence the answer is 18.8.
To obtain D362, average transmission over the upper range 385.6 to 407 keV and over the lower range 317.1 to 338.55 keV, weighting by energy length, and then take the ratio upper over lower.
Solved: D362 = 1.11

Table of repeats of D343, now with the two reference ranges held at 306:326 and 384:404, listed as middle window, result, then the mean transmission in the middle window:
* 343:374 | -3.0 keV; 26.7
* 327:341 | 3.8 keV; 18.4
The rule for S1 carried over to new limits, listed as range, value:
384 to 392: 18.2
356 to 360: 26.7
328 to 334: 17.5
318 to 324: 26.3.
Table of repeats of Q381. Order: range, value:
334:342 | 18.9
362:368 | 27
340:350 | 24.8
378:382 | 20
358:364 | 26.6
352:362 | 26.7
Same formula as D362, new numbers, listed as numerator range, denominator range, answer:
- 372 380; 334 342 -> 1.30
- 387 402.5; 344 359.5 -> 0.90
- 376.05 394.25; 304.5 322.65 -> 0.76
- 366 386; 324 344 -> 1.15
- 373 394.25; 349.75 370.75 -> 0.77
